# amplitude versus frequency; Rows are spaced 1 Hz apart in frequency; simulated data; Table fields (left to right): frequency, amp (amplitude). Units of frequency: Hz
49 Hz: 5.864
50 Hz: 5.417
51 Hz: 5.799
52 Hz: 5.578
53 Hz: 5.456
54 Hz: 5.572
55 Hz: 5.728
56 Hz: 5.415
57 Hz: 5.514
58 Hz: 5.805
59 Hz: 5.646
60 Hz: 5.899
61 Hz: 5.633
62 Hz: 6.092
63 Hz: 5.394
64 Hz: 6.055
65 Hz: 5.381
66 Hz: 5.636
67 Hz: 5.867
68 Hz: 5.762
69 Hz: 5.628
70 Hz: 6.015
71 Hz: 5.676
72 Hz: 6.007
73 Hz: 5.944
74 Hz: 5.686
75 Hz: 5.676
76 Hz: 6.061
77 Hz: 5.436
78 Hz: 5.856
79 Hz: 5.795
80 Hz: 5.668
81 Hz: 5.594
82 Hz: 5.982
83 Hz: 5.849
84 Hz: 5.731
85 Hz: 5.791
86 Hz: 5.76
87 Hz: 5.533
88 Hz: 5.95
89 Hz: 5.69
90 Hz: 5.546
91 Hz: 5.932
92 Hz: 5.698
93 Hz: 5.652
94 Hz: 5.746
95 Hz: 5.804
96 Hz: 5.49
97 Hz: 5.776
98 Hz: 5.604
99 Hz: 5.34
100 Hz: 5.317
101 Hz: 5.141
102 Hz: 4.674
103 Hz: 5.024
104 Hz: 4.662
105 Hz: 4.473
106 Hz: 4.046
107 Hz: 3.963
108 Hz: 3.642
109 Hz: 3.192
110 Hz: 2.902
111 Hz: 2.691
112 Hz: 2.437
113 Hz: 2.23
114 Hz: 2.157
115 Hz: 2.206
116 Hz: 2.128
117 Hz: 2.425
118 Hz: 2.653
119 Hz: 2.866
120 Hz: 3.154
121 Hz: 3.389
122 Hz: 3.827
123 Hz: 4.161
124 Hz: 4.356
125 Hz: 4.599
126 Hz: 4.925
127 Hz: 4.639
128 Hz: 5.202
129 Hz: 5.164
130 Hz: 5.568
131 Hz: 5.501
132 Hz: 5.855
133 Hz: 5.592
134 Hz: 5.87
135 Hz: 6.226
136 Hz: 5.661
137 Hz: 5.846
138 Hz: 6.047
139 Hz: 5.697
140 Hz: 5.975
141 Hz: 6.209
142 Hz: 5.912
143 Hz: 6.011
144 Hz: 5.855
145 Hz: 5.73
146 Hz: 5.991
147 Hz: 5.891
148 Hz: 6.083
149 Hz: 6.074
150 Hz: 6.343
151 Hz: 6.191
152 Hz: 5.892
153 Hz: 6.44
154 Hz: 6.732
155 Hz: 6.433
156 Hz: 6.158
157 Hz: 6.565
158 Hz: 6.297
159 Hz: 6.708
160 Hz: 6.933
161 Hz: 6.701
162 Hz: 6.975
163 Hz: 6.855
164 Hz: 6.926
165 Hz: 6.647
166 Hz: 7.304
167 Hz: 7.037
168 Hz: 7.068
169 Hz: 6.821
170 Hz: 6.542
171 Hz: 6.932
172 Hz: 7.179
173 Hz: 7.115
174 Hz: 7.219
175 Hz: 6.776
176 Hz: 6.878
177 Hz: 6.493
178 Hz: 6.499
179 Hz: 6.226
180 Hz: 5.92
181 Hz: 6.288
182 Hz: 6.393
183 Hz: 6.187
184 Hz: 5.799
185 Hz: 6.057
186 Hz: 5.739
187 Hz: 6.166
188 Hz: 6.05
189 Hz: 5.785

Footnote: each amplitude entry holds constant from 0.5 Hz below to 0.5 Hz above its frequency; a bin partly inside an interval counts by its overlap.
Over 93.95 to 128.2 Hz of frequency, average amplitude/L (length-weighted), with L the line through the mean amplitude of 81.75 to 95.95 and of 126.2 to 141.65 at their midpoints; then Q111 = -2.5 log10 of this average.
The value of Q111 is 0.39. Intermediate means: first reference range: 5.75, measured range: 3.99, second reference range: 5.66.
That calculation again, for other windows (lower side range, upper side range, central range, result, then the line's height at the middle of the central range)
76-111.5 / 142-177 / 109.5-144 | 0.316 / 5.87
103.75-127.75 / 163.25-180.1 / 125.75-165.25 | -0.169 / 5.22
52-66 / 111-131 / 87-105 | -0.222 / 4.43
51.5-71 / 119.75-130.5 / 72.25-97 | -0.100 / 5.25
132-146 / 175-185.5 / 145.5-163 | -0.060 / 6.05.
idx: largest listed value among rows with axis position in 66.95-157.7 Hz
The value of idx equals 6.732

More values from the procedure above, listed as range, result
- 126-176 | 7.304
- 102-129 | 5.202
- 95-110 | 5.804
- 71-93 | 6.061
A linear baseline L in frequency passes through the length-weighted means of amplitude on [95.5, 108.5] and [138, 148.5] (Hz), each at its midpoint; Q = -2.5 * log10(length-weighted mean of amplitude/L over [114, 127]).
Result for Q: 0.50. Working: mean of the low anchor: 4.86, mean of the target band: 3.39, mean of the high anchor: 5.94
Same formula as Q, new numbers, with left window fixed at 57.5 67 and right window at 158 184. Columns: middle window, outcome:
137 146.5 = 0.09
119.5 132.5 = 0.33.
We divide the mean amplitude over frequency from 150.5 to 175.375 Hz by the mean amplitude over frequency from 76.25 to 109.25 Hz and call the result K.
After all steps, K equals 1.3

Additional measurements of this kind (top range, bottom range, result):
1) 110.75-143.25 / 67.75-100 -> 0.78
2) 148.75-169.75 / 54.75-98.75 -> 1.16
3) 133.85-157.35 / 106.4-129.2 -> 1.78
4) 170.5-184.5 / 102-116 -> 1.95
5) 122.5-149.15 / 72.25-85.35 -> 0.96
